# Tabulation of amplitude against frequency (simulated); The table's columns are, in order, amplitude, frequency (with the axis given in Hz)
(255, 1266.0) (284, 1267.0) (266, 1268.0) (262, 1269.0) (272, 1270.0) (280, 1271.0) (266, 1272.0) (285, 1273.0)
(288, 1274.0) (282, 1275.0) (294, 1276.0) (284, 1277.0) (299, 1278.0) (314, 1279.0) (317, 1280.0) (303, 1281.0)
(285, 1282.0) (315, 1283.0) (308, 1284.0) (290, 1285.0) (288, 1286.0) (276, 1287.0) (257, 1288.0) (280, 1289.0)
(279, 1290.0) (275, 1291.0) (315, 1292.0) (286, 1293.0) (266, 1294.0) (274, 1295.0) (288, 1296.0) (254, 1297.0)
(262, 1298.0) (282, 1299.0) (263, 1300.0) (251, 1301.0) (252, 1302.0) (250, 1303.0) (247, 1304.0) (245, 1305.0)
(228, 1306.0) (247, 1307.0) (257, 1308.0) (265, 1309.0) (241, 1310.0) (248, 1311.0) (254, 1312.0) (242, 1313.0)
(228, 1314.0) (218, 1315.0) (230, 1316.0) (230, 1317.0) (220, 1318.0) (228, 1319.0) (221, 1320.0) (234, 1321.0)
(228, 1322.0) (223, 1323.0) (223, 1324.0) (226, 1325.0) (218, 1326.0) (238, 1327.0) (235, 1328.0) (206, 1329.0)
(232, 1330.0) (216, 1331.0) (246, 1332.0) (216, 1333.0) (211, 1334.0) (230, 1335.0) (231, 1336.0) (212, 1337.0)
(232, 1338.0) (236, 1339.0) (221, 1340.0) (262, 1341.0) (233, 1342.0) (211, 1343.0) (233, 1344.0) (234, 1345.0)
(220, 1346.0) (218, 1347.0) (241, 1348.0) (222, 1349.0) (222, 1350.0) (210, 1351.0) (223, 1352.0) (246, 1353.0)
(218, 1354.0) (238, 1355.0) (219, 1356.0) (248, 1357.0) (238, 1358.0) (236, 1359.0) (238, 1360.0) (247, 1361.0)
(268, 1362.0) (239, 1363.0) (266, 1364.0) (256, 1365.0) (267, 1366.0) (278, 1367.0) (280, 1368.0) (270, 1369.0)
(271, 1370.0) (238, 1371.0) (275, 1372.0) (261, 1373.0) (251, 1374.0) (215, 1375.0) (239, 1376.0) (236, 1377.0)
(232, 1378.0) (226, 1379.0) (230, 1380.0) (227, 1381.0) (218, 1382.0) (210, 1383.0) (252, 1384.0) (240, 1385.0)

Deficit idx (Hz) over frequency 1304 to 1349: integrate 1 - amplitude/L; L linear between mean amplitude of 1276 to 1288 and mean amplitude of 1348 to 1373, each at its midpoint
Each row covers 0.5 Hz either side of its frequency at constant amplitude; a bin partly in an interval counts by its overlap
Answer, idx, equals 6.2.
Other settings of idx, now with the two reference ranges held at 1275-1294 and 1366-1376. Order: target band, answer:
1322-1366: 6.1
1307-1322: 2.3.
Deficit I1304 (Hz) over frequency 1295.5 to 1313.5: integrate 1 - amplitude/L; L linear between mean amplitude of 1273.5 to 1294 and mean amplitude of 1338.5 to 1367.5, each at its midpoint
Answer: 1.4 Hz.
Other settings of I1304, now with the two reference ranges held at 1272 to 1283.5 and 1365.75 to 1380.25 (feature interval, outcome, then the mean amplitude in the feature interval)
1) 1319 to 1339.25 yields 3.43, 226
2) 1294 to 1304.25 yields 0.82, 263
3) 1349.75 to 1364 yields 1.23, 236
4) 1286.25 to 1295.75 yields 0.34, 279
